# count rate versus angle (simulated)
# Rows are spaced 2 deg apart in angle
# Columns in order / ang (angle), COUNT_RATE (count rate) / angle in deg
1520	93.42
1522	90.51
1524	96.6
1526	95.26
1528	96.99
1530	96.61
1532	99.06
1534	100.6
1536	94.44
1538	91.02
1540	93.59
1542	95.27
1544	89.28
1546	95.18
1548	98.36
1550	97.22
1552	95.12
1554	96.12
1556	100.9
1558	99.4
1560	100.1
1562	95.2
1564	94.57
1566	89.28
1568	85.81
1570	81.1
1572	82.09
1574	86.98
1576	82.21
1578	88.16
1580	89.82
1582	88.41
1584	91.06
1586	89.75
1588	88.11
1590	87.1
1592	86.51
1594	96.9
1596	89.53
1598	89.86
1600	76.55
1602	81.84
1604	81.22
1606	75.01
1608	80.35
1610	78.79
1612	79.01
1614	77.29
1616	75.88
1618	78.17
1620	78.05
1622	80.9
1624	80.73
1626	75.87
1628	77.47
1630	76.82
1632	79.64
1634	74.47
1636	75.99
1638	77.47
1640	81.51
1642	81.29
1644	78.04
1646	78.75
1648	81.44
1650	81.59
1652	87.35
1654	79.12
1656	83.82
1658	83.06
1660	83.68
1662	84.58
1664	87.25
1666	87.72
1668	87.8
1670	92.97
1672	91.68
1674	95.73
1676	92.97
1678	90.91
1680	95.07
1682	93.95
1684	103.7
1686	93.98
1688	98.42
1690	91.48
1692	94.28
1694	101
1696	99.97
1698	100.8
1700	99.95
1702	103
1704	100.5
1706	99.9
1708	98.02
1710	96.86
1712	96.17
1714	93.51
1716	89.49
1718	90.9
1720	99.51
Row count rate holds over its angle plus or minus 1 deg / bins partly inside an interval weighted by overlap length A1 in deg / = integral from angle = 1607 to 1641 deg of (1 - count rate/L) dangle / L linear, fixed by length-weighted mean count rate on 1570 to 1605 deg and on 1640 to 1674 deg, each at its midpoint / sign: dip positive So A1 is 3.0 deg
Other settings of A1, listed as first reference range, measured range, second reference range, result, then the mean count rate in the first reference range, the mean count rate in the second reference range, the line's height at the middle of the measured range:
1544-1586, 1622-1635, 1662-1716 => 2.2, 91.7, 95.4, 93.6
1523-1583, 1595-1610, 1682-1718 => 2.0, 93.2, 97.4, 94.6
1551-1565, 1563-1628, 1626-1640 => 2.5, 97.3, 77.2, 87.3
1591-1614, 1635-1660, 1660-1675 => 1.8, 83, 89.3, 87.3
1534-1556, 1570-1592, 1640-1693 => 1.4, 95.1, 88.4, 93.1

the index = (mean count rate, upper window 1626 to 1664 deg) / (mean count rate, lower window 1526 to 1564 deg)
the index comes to 0.8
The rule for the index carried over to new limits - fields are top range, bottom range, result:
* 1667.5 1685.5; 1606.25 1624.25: 1.20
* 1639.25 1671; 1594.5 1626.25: 1.04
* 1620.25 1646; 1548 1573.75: 0.84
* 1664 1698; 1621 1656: 1.19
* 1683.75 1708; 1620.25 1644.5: 1.26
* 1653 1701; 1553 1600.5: 1.03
